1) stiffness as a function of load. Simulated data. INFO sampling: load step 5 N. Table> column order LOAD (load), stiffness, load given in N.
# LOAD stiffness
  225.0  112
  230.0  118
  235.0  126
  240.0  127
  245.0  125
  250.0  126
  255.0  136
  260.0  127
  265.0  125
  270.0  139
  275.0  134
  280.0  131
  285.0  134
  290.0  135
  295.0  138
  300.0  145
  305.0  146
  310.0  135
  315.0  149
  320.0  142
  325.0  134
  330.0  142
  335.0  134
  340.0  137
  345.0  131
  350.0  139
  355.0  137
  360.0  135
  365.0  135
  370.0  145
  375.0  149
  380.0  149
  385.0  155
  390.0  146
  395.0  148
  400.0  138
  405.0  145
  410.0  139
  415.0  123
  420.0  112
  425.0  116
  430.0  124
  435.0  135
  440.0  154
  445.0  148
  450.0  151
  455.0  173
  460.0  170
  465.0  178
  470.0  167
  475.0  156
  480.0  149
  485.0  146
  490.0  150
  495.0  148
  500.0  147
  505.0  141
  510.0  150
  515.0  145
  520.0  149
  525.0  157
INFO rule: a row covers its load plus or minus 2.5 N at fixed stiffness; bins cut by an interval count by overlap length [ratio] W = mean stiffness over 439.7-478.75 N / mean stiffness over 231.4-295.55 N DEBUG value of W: 1.24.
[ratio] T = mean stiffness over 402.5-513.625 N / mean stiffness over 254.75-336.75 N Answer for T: 1.07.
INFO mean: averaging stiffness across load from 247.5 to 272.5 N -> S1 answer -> 131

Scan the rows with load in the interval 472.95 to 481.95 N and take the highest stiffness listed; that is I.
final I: 156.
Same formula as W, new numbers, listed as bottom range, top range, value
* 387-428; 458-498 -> 1.18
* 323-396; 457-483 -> 1.16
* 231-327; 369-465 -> 1.07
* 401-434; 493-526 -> 1.16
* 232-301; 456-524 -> 1.17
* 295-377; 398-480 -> 1.04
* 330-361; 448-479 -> 1.21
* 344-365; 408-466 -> 1.05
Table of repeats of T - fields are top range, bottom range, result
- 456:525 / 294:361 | 1.11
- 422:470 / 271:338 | 1.09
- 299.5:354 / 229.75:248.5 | 1.12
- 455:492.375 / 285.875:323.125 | 1.14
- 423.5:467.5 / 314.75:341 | 1.08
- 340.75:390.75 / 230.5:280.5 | 1.10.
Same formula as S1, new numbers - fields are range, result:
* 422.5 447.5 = 135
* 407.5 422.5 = 125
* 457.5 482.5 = 164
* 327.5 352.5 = 137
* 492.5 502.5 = 148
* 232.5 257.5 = 128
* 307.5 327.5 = 140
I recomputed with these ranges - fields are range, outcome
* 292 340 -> 149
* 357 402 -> 155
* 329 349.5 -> 142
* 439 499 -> 178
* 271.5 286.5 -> 134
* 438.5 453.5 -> 154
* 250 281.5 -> 139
